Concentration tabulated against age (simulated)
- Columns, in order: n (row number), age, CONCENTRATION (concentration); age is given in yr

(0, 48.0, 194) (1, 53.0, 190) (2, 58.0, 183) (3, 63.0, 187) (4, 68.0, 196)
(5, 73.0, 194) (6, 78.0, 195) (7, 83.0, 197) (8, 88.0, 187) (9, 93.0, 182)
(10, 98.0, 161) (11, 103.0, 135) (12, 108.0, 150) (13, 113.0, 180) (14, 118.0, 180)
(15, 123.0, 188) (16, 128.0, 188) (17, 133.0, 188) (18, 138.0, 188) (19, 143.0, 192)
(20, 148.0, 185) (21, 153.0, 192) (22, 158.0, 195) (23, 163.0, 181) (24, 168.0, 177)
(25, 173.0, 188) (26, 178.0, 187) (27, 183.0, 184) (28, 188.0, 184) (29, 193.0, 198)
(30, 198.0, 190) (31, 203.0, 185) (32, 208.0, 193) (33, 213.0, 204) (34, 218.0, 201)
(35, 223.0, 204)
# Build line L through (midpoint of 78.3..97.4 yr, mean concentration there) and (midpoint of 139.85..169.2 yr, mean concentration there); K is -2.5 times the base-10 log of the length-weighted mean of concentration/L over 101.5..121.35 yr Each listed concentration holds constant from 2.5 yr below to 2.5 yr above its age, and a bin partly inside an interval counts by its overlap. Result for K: 0.14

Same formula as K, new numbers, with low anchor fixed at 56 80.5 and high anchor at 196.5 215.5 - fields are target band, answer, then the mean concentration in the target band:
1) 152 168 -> 0.03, 187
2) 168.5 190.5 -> 0.04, 185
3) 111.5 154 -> 0.03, 187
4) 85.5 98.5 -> 0.07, 179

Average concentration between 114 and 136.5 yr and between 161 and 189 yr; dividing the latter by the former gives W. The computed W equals 1.0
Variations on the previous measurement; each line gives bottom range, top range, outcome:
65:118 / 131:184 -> 1.05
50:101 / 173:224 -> 1.03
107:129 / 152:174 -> 1.04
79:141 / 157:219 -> 1.07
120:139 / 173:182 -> 0.99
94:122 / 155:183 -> 1.13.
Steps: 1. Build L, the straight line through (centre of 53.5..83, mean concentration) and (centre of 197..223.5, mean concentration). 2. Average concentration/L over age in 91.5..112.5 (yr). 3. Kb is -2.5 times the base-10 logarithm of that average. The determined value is 0.21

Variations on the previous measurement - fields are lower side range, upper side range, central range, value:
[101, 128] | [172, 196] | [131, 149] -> -0.074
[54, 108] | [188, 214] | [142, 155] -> -0.012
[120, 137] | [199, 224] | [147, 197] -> 0.029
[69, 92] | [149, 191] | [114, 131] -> 0.027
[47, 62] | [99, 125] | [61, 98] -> -0.063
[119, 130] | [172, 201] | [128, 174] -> 0.001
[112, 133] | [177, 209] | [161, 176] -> 0.030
